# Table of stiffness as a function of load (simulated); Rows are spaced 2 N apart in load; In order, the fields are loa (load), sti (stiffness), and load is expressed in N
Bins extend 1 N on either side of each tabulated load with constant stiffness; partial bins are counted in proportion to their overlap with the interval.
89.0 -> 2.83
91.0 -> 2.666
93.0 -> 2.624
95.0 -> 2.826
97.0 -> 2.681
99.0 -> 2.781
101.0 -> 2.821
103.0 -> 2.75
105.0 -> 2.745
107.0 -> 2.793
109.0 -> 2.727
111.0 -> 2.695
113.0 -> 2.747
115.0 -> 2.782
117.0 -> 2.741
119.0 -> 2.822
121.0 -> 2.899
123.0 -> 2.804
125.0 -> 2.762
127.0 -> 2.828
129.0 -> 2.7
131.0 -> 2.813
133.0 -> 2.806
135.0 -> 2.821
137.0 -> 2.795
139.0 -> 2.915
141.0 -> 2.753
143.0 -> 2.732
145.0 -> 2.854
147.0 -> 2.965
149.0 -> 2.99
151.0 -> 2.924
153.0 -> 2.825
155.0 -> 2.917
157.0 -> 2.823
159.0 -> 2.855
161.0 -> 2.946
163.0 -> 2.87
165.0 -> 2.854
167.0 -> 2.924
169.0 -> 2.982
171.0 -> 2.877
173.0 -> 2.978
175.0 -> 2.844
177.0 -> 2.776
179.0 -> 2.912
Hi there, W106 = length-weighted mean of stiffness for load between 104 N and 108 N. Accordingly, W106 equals 2.77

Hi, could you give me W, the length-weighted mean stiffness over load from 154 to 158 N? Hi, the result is 2.87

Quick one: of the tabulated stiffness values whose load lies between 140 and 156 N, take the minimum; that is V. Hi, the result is 2.732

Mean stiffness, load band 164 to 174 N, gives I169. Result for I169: 2.92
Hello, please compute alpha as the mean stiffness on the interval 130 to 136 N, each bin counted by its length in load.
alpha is 2.81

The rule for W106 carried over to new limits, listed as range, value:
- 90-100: 2.72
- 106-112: 2.74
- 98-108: 2.78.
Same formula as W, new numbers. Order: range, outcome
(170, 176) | 2.9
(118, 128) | 2.82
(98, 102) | 2.8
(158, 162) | 2.9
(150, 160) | 2.87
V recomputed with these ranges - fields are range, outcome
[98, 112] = 2.695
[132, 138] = 2.795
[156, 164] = 2.823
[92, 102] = 2.624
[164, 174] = 2.854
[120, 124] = 2.804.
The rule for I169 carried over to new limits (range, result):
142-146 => 2.79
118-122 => 2.86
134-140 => 2.84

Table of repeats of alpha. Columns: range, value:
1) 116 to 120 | 2.78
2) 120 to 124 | 2.85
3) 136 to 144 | 2.8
